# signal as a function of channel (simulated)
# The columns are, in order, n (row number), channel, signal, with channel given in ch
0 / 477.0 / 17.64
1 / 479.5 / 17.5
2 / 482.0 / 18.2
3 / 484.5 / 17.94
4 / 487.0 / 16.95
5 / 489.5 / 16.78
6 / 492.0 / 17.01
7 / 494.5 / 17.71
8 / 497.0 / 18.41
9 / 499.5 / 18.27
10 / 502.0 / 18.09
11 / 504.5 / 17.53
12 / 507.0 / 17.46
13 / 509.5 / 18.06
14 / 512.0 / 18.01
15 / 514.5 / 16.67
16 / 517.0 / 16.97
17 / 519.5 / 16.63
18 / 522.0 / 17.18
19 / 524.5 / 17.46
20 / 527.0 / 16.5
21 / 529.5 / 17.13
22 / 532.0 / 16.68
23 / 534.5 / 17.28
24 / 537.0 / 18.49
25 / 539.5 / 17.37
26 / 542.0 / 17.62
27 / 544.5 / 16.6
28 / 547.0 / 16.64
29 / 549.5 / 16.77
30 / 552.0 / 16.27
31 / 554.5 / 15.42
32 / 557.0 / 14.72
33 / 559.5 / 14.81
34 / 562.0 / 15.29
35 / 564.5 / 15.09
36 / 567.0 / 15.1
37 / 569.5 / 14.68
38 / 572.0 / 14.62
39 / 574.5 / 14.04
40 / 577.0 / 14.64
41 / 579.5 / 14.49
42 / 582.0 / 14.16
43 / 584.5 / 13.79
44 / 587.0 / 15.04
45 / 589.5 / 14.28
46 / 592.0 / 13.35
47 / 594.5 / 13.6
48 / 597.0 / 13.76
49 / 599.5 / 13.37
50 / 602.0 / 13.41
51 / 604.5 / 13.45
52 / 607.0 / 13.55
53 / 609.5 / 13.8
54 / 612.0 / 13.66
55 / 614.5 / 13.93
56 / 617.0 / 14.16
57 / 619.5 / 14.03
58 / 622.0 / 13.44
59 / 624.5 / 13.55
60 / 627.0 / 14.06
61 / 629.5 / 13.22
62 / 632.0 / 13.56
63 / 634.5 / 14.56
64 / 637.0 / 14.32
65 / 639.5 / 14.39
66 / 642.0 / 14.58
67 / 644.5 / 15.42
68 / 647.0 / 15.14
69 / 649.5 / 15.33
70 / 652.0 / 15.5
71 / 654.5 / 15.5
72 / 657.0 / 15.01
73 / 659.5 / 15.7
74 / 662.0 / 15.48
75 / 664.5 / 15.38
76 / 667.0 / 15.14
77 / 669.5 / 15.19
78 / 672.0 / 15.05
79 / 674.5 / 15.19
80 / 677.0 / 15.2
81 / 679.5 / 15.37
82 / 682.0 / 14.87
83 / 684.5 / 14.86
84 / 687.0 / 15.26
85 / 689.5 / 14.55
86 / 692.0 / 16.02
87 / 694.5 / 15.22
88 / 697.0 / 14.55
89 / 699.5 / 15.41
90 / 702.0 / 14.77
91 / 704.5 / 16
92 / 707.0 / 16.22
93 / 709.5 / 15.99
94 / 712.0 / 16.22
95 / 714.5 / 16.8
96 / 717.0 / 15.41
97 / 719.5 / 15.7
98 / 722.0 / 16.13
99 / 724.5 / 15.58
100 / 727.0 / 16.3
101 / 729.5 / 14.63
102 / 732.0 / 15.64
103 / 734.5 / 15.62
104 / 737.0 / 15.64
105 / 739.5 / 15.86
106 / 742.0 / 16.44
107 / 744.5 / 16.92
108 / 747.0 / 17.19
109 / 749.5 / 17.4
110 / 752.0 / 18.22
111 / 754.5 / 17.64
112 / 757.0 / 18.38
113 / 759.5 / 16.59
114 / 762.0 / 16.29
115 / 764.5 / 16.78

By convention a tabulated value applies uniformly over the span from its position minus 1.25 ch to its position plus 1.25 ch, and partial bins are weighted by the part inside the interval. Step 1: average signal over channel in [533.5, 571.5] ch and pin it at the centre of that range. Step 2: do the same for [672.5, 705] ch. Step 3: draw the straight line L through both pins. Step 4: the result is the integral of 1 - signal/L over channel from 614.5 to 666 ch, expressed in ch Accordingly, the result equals 2.94 ch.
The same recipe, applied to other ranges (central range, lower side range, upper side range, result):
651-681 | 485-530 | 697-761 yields 2.3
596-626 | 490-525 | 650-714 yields 4.7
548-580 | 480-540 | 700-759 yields 3.9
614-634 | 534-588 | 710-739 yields 2.4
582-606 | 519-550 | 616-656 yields 2.7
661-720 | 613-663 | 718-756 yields 0.3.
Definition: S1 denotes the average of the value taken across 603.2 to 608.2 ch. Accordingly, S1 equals 13.5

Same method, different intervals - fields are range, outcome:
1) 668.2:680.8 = 15.2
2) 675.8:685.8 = 15.1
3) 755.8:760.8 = 17.5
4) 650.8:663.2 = 15.4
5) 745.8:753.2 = 17.6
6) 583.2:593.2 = 14.1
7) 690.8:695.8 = 15.6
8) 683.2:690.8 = 14.9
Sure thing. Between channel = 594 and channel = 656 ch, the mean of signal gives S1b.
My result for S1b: 14.1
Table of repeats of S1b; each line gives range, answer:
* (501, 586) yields 16.2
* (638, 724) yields 15.4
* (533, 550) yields 17.3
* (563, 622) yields 14.1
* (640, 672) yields 15.3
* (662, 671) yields 15.3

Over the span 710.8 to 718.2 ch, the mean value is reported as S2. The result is 16.1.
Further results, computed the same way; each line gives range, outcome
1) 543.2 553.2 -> 16.6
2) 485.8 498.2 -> 17.4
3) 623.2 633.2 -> 13.6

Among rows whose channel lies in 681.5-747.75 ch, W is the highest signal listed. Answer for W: 17.19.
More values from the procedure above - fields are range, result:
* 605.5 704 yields 16.02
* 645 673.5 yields 15.7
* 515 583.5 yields 18.49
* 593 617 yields 14.16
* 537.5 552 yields 17.62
